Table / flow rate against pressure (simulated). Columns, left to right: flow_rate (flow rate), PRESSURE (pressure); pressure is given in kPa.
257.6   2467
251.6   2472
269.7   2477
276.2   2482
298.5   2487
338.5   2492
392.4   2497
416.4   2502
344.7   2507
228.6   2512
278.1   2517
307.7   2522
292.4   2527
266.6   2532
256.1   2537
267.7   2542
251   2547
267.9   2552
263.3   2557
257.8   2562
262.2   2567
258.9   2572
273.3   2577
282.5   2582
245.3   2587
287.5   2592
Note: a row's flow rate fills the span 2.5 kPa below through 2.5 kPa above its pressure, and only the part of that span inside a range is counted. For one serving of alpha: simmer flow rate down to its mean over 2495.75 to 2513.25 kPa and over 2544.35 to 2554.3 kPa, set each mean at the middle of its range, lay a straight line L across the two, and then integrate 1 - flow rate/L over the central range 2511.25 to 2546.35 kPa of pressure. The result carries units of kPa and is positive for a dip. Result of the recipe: 3.26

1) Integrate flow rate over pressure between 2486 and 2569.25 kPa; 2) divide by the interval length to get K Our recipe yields 294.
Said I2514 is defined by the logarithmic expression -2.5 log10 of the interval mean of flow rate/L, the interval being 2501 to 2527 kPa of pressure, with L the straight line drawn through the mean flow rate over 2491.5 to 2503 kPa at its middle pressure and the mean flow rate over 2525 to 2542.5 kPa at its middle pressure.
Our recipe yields 0.09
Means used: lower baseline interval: 386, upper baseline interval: 270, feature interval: 307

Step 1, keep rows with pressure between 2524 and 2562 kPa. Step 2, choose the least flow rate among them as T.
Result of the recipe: 251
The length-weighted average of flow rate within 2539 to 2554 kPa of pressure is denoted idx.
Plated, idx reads 262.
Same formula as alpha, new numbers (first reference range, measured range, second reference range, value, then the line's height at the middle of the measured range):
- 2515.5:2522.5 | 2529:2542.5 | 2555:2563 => 0.69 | 278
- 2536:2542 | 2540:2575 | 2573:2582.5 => 0.75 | 267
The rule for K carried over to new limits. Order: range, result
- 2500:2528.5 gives 310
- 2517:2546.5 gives 276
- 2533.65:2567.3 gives 261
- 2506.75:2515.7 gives 271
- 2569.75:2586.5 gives 269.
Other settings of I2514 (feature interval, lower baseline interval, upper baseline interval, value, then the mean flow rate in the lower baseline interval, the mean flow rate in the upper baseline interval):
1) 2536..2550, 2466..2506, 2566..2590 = 0.10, 316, 265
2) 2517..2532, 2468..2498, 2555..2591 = -0.03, 298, 264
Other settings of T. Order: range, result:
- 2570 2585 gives 258.9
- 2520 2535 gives 266.6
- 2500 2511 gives 344.7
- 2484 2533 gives 228.6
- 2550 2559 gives 263.3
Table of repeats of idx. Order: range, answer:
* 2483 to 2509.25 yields 354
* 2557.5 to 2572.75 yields 260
